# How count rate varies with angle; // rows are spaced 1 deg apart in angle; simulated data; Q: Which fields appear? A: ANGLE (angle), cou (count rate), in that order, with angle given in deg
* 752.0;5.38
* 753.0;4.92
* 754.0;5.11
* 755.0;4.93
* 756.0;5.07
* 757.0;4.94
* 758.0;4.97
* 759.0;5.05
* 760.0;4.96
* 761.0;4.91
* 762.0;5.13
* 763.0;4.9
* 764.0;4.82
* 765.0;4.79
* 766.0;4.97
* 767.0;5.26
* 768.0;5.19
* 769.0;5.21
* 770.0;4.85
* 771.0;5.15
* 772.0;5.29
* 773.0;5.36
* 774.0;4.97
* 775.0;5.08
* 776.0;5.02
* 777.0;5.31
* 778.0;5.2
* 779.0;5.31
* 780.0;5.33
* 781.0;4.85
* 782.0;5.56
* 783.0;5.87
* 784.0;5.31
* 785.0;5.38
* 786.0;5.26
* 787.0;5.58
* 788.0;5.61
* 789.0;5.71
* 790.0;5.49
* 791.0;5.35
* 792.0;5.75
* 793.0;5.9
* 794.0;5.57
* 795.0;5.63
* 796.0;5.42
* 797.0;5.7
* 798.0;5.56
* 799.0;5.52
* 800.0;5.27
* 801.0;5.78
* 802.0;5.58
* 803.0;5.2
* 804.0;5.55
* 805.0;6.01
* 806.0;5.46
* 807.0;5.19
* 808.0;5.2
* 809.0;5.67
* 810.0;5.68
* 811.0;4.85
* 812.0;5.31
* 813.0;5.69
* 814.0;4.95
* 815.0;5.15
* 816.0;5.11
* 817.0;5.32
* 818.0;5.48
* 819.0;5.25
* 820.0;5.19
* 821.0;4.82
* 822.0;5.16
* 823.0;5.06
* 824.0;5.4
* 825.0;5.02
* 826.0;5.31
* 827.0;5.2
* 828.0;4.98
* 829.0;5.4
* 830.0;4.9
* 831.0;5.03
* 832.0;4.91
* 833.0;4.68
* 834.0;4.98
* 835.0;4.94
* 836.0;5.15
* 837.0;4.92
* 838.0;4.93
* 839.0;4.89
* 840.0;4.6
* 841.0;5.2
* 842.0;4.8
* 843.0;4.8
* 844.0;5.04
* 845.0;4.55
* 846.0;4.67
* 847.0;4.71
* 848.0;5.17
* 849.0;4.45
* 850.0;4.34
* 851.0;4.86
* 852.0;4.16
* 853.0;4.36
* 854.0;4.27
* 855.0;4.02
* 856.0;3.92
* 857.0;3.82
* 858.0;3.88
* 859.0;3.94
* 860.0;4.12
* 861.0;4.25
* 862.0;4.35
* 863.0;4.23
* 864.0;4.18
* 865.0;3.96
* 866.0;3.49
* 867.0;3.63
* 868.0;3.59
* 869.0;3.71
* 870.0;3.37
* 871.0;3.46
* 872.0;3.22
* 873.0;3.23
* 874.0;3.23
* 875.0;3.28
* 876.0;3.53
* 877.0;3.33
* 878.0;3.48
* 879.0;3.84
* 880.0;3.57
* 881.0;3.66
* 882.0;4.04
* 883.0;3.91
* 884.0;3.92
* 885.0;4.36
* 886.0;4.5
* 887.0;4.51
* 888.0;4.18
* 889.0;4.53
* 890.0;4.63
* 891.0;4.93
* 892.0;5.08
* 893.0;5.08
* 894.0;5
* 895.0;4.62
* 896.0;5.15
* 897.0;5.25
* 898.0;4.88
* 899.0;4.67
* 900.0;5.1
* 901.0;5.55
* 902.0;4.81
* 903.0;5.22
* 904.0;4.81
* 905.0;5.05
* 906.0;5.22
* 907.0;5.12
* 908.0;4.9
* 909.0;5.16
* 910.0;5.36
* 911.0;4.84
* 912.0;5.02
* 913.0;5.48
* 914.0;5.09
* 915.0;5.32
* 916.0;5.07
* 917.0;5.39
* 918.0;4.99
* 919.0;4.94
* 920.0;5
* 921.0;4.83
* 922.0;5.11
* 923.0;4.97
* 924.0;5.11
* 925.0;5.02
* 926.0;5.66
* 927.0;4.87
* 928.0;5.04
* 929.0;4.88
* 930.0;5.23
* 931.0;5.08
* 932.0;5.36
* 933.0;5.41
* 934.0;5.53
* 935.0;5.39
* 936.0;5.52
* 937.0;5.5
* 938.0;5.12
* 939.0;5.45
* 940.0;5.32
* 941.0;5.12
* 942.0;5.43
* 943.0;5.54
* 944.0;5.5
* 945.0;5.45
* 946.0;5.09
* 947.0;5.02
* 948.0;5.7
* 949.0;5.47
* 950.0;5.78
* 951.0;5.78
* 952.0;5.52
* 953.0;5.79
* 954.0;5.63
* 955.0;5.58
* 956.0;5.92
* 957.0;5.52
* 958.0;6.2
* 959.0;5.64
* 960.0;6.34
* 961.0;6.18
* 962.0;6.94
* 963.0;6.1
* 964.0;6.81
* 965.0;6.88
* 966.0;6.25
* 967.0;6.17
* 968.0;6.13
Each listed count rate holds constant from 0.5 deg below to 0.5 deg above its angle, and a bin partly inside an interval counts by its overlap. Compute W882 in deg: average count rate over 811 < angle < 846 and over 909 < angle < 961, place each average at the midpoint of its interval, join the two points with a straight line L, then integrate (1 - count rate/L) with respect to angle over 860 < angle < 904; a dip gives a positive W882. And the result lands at 8.5 deg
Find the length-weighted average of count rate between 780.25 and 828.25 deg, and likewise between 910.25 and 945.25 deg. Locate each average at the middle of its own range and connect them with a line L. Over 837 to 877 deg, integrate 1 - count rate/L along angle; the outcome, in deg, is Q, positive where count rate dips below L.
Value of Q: 8.7 deg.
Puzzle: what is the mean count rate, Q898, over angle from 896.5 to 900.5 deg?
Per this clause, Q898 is 4.97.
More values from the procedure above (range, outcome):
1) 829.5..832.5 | 4.95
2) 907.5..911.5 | 5.06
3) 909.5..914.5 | 5.16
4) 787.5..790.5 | 5.6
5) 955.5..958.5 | 5.88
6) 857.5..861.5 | 4.05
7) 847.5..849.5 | 4.81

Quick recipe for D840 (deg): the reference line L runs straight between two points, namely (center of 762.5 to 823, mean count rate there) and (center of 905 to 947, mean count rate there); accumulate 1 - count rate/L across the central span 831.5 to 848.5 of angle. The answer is 1.3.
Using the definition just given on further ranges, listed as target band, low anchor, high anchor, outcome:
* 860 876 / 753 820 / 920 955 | 4.9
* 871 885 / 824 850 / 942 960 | 4.3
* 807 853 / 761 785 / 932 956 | 2.2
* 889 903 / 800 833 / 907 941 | 0.6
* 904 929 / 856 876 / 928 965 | -1.0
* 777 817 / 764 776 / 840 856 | -4.3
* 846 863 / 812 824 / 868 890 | 0.2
